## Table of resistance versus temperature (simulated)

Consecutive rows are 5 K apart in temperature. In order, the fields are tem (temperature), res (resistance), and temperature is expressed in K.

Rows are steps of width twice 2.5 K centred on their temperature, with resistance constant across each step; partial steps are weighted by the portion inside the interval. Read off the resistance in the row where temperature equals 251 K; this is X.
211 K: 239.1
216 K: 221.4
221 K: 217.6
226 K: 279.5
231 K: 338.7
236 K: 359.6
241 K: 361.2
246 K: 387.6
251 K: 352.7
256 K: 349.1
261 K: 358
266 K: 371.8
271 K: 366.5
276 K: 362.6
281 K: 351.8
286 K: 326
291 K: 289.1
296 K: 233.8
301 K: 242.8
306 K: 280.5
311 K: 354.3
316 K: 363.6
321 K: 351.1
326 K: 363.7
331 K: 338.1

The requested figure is 352.7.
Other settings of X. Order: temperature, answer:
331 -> 338.1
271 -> 366.5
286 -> 326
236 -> 359.6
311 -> 354.3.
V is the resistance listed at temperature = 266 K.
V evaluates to 371.8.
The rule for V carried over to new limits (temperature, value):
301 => 242.8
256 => 349.1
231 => 338.7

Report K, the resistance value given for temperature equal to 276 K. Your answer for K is 362.6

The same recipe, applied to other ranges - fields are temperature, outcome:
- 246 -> 387.6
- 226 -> 279.5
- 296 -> 233.8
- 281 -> 351.8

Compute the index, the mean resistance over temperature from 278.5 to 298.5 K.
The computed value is 300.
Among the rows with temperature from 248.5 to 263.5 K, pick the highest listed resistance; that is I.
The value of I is 358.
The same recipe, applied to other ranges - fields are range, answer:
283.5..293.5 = 326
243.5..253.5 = 387.6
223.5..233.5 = 338.7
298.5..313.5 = 354.3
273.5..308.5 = 362.6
